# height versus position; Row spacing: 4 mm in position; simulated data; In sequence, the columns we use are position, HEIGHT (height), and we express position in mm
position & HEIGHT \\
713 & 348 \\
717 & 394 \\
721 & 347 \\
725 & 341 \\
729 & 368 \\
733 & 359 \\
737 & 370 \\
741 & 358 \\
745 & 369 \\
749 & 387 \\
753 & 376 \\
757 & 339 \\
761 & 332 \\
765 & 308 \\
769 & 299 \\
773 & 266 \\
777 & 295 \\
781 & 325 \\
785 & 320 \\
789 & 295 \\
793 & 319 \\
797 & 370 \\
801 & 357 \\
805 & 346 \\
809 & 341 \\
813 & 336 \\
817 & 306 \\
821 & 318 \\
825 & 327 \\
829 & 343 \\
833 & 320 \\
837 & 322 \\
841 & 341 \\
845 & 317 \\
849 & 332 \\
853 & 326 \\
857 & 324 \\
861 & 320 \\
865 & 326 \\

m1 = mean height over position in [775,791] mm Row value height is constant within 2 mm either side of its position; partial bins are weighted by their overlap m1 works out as 309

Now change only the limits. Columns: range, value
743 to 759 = 368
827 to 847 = 329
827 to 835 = 332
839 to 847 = 329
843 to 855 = 325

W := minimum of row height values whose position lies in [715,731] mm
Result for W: 341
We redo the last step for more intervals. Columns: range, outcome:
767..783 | 266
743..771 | 299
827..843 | 320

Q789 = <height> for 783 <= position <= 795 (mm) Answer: 311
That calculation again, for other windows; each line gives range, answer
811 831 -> 326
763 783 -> 299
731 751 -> 369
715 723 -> 370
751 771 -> 331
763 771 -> 304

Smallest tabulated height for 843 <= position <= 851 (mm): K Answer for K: 317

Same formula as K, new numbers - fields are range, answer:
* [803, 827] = 306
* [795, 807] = 346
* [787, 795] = 295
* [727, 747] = 358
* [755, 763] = 332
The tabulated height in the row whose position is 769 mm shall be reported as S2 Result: 299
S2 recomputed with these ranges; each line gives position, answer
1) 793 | 319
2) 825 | 327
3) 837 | 322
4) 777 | 295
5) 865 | 326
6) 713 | 348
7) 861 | 320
